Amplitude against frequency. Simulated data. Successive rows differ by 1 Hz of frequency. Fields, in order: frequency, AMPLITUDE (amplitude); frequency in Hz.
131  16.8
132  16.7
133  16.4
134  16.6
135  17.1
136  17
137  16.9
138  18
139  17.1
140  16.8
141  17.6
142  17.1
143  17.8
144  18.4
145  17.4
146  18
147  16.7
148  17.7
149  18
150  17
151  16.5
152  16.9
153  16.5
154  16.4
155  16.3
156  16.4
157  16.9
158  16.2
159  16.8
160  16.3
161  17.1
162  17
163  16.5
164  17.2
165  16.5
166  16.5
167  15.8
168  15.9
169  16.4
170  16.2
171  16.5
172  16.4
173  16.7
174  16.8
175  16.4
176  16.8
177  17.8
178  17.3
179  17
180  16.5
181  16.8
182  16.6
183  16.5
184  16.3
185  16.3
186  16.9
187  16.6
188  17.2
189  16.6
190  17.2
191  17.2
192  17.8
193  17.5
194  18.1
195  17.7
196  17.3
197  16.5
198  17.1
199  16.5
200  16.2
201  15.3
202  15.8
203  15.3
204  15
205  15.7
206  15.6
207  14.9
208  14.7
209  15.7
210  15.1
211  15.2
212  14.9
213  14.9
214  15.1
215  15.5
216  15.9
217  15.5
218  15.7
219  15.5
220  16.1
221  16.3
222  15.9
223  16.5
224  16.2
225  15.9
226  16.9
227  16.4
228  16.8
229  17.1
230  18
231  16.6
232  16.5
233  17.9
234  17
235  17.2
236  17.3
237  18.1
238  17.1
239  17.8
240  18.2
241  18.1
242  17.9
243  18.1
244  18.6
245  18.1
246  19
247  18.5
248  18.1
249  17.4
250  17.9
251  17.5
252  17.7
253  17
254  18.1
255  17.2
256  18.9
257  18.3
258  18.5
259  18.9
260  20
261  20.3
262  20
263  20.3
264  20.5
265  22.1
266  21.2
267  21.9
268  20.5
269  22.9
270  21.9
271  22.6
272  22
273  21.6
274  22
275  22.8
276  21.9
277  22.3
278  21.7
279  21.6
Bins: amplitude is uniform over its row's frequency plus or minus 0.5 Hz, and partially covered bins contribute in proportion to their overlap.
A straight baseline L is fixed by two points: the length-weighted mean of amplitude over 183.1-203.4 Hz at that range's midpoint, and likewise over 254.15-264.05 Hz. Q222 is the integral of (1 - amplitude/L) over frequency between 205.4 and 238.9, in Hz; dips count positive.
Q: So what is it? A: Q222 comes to 3.1 Hz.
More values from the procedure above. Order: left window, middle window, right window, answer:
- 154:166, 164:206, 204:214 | -1.93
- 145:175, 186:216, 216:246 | 1.30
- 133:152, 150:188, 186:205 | 0.82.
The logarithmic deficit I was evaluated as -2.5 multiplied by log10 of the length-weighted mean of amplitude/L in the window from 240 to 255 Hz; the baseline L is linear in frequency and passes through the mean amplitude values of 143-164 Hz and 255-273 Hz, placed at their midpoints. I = 0.12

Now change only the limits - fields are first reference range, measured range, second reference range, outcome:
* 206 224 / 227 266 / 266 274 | 0.05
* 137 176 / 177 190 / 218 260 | 0.02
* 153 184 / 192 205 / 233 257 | 0.04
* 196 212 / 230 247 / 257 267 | 0.04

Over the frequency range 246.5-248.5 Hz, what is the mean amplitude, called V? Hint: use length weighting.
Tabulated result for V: 18.3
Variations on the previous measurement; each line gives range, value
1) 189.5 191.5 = 17.2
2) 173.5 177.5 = 16.9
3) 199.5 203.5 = 15.6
